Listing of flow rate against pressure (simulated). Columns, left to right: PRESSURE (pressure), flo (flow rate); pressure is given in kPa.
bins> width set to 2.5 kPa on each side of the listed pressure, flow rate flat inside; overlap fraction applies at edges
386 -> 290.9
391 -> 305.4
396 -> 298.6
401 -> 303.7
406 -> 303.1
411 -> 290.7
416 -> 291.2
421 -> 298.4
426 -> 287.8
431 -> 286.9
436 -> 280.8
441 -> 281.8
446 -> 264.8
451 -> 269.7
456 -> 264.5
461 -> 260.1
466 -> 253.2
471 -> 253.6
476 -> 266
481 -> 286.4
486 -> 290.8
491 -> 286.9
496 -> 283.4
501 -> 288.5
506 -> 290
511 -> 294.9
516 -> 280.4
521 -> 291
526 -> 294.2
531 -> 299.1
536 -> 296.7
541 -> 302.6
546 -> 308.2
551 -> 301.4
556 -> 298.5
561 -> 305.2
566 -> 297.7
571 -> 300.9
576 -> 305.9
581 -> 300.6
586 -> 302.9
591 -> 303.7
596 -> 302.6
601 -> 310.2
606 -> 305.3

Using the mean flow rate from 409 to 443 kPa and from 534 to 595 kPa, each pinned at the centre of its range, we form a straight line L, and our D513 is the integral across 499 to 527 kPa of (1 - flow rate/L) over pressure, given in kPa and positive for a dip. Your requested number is 0.7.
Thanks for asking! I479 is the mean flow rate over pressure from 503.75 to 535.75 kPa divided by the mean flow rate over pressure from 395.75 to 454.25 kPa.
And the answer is 1.0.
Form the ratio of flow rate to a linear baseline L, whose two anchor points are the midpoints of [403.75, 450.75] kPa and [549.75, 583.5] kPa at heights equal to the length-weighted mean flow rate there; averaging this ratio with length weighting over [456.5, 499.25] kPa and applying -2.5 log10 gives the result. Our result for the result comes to 0.07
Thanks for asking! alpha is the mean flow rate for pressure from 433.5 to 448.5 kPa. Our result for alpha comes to 276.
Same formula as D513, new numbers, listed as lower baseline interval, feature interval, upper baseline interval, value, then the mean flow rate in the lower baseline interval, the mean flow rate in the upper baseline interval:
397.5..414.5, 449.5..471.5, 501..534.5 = 2.6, 299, 292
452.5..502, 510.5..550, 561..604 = -1.1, 273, 303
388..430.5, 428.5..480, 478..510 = 4.1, 297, 288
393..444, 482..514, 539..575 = 1.0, 292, 302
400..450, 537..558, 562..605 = -0.2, 288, 303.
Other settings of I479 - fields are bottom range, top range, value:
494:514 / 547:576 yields 1.04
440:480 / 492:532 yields 1.10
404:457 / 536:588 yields 1.06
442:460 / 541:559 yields 1.13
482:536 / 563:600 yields 1.04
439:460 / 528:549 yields 1.12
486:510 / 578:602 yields 1.05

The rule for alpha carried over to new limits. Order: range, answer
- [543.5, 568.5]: 302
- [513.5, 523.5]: 286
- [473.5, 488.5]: 281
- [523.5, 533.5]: 297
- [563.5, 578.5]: 302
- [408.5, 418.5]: 291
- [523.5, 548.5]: 300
